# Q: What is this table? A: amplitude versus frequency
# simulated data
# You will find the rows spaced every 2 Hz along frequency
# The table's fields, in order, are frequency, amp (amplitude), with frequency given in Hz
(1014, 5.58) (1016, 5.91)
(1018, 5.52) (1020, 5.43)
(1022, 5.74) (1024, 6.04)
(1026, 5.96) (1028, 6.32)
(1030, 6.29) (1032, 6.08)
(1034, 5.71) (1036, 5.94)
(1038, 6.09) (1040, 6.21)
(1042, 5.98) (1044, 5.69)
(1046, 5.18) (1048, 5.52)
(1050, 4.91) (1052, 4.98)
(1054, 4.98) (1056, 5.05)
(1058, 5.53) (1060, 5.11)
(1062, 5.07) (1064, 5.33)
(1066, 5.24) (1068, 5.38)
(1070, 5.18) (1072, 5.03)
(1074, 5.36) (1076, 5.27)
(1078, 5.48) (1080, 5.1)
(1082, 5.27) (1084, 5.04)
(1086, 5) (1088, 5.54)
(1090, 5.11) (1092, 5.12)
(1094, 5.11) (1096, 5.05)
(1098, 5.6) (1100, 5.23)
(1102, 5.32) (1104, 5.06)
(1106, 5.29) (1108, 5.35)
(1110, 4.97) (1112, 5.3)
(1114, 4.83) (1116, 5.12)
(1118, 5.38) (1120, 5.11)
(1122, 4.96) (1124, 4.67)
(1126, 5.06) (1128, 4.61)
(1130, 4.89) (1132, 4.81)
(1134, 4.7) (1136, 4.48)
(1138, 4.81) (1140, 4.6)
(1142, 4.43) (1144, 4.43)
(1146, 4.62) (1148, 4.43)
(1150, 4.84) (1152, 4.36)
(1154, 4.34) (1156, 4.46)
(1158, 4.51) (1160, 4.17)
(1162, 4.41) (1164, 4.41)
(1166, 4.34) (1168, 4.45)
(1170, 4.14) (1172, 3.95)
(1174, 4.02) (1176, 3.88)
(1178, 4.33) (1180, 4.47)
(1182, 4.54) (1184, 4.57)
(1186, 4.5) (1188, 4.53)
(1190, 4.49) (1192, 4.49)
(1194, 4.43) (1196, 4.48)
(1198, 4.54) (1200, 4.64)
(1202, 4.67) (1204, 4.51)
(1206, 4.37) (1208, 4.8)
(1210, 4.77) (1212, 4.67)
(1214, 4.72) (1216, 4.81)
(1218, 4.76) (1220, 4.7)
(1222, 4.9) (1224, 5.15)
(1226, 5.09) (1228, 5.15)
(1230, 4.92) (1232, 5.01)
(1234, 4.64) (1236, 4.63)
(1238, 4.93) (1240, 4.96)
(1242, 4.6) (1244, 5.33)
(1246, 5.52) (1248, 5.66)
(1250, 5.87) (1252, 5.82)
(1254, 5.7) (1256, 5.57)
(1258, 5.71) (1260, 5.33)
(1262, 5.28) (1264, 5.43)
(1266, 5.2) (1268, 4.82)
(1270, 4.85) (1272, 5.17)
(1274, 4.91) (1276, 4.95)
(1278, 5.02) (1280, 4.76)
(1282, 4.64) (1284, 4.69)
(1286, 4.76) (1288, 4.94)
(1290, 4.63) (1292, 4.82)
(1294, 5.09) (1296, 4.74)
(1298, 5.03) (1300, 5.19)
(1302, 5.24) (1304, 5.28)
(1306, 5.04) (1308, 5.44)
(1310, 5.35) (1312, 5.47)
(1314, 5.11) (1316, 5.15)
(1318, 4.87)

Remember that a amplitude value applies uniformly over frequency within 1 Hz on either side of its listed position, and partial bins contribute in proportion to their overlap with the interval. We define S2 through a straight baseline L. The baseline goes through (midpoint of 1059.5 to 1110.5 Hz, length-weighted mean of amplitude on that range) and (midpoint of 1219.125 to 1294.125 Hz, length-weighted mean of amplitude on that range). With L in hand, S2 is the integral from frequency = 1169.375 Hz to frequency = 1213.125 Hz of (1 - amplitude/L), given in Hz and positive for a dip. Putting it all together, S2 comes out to 5.8 Hz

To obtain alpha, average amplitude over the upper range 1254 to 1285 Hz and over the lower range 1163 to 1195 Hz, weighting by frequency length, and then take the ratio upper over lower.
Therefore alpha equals 1.2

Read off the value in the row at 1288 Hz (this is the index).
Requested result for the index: 4.94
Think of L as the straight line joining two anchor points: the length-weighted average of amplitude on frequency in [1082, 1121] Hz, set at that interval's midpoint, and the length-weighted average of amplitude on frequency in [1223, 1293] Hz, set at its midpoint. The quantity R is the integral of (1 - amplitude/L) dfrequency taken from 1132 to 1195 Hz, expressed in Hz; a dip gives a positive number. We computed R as 8.84 Hz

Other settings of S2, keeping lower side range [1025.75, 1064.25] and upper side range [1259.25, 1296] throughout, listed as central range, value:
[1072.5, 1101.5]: 1.30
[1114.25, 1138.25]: 2.18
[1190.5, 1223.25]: 3.21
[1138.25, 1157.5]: 2.89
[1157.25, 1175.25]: 3.43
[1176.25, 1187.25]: 1.63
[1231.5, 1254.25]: -0.74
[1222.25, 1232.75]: 0.08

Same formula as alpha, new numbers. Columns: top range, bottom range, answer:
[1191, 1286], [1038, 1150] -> 0.97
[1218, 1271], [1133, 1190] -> 1.17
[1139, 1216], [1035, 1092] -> 0.84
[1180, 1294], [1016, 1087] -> 0.89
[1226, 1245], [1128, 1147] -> 1.06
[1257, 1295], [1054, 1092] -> 0.96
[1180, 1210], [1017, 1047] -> 0.77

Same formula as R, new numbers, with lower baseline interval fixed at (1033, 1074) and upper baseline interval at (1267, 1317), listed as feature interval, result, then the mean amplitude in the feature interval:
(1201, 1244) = 2.6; 4.81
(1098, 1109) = 0.1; 5.28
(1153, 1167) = 2.3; 4.38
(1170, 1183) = 2.5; 4.19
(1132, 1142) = 1.2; 4.64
